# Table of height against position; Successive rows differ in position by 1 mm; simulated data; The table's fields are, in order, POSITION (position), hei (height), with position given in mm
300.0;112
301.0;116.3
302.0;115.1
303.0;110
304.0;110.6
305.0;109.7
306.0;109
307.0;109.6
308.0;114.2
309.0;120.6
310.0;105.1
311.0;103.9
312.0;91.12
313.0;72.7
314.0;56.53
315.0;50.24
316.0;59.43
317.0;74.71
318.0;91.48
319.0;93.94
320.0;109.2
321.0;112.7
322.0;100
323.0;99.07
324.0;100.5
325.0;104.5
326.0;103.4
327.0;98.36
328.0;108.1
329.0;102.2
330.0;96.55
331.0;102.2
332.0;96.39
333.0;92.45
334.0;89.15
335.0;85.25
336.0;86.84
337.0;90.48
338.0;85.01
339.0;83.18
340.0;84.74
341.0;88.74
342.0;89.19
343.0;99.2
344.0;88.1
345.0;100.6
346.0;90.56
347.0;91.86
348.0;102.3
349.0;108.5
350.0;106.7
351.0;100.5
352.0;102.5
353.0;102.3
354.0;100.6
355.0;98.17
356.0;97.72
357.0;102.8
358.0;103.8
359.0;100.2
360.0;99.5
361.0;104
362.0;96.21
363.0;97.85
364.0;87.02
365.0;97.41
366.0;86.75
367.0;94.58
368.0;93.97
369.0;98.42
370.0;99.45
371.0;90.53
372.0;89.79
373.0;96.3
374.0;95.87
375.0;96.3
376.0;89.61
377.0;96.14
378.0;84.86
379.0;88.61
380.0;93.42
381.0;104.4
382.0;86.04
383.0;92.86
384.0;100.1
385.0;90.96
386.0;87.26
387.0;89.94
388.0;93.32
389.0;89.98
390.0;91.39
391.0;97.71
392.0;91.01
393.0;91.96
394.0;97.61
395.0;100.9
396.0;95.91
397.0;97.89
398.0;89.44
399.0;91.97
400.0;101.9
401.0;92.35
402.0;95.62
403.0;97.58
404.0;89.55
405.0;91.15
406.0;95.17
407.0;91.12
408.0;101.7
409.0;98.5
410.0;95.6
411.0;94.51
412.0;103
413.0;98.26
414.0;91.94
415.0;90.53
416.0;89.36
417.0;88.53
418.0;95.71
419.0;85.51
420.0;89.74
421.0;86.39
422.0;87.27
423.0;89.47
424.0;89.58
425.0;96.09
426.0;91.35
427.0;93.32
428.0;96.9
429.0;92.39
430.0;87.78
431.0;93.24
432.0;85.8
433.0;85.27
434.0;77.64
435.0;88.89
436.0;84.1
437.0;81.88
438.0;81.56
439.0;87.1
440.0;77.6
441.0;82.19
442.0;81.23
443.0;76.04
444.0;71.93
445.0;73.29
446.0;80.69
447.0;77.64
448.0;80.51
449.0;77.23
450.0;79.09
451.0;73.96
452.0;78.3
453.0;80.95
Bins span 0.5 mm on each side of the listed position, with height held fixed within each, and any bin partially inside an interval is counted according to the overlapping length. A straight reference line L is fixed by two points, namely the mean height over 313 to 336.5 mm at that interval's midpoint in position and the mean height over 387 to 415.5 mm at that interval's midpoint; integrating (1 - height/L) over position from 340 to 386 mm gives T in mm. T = -1.4 mm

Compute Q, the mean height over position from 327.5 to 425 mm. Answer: 94.5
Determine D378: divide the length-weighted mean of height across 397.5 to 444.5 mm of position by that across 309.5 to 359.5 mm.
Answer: 1.0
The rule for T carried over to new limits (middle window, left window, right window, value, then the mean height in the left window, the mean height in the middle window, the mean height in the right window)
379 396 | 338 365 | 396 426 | 0.2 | 97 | 93.6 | 93.3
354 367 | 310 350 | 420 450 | -1.1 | 92.2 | 97.6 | 84.6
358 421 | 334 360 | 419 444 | -2.2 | 95.5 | 94.1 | 86.5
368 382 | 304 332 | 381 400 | 0.1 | 96.5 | 93.8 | 93.7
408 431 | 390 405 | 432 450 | -1.3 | 94.8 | 92.6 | 80.4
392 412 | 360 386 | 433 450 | -1.6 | 94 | 95.4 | 80.1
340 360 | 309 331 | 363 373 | -1.1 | 93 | 98.3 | 93.5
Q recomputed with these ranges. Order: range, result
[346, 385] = 96.6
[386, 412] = 94.6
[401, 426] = 92.9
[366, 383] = 93.4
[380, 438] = 92.3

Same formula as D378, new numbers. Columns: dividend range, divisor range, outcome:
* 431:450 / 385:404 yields 0.86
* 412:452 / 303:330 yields 0.89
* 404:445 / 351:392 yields 0.93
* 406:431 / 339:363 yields 0.95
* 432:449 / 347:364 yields 0.80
